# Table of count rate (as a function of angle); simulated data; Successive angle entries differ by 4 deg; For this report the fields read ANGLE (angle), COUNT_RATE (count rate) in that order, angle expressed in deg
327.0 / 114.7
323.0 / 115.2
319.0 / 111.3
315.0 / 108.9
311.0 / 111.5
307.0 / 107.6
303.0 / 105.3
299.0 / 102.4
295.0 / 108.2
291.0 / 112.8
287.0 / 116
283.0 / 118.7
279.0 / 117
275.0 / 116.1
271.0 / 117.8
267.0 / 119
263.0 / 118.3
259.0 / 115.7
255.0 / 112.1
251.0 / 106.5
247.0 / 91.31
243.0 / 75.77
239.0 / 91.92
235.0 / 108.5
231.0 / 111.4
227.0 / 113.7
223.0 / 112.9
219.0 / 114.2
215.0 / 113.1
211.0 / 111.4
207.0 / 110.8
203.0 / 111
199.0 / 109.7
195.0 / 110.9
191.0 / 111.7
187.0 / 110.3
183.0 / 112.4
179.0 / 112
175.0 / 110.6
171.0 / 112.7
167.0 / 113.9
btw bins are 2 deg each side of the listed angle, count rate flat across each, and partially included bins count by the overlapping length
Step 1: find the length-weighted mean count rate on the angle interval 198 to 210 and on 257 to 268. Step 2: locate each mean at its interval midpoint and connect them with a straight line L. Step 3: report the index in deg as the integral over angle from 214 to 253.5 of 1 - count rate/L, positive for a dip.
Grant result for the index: 3.5 deg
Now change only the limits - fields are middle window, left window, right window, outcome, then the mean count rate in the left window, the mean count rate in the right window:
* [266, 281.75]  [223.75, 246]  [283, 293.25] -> -0.9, 101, 115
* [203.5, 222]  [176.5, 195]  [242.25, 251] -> -1.9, 111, 89.9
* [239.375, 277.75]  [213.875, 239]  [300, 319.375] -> 0.8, 111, 108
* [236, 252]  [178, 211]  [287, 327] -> 2.8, 111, 110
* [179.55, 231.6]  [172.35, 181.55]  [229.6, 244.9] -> -3.8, 111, 96.5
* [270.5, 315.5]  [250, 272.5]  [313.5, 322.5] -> 0.5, 115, 111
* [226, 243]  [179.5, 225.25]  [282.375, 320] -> 1.3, 112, 110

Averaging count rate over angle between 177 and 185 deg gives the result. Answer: 112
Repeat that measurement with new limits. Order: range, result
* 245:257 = 103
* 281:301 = 112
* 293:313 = 107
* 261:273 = 118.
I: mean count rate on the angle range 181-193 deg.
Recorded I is 111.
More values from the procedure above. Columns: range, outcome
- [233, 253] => 94.8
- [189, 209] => 111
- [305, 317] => 109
